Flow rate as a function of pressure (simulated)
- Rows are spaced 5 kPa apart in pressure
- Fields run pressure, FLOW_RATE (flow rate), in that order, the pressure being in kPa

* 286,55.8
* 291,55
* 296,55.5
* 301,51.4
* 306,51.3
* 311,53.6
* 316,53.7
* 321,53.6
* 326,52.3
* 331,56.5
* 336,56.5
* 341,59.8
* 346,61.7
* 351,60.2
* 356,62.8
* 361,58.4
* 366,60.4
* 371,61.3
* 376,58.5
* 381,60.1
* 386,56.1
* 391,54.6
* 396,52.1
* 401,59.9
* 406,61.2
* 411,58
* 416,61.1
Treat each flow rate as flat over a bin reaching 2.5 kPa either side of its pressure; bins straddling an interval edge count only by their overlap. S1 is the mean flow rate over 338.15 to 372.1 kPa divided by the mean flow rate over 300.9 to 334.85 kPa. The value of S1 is 1.13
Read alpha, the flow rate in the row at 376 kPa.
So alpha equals 58.5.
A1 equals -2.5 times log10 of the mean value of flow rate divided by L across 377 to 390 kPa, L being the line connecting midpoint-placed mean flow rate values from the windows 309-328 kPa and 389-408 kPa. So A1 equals -0.03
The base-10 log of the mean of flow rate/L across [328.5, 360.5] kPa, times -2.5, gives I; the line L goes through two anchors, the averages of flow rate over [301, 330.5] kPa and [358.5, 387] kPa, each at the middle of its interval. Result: -0.06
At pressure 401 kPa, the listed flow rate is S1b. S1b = 59.9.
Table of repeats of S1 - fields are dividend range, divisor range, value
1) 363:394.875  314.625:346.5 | 1.04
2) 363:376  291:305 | 1.13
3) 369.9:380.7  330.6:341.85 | 1.04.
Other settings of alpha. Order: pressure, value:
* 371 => 61.3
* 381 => 60.1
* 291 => 55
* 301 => 51.4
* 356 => 62.8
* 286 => 55.8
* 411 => 58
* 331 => 56.5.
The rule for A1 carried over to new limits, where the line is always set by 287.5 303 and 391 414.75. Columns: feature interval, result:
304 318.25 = 0.04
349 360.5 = -0.09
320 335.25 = 0.02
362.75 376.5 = -0.07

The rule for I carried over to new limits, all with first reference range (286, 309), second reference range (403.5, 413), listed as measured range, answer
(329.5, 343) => -0.04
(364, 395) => 0.00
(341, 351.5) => -0.08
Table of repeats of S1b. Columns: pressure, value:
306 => 51.3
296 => 55.5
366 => 60.4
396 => 52.1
